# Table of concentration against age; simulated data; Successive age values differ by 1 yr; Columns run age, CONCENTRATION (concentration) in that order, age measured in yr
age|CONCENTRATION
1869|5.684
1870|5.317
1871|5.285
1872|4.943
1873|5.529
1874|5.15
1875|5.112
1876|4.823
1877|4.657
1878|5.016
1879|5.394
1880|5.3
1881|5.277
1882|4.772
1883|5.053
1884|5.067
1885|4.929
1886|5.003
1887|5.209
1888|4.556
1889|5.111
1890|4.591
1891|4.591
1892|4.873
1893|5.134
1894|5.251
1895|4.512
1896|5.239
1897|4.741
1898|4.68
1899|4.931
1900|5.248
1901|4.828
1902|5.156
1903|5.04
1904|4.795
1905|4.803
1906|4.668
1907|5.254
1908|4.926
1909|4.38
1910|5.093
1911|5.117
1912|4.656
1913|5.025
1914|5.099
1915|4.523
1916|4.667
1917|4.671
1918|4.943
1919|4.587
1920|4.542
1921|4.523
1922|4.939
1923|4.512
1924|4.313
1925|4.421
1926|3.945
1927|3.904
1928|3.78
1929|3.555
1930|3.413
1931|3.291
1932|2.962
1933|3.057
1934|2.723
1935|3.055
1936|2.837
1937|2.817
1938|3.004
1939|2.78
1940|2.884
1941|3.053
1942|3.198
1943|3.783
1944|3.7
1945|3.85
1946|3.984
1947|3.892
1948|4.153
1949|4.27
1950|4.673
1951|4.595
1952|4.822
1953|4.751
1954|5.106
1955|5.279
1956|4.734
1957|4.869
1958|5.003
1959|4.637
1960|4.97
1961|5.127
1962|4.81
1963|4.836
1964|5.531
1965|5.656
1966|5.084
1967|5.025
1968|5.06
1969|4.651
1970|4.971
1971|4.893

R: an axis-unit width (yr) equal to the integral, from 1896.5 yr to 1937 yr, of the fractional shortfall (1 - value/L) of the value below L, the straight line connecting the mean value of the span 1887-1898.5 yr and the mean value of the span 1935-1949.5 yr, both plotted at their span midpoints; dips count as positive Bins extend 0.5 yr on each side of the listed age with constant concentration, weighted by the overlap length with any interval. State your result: -1.8 yr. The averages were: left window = 4.86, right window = 3.43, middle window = 4.37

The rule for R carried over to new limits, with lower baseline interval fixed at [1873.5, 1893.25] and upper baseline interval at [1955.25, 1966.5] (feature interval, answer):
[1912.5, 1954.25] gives 8.76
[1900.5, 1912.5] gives 0.24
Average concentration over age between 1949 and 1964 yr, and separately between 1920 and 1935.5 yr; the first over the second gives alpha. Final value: 1.3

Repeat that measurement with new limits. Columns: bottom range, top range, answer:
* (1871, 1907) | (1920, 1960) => 0.79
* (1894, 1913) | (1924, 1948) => 0.70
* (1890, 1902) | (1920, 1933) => 0.80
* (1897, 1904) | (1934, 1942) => 0.59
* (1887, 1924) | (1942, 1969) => 0.97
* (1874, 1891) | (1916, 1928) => 0.89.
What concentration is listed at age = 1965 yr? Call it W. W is 5.656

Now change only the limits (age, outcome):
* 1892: 4.873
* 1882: 4.772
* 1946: 3.984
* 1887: 5.209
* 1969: 4.651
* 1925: 4.421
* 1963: 4.836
